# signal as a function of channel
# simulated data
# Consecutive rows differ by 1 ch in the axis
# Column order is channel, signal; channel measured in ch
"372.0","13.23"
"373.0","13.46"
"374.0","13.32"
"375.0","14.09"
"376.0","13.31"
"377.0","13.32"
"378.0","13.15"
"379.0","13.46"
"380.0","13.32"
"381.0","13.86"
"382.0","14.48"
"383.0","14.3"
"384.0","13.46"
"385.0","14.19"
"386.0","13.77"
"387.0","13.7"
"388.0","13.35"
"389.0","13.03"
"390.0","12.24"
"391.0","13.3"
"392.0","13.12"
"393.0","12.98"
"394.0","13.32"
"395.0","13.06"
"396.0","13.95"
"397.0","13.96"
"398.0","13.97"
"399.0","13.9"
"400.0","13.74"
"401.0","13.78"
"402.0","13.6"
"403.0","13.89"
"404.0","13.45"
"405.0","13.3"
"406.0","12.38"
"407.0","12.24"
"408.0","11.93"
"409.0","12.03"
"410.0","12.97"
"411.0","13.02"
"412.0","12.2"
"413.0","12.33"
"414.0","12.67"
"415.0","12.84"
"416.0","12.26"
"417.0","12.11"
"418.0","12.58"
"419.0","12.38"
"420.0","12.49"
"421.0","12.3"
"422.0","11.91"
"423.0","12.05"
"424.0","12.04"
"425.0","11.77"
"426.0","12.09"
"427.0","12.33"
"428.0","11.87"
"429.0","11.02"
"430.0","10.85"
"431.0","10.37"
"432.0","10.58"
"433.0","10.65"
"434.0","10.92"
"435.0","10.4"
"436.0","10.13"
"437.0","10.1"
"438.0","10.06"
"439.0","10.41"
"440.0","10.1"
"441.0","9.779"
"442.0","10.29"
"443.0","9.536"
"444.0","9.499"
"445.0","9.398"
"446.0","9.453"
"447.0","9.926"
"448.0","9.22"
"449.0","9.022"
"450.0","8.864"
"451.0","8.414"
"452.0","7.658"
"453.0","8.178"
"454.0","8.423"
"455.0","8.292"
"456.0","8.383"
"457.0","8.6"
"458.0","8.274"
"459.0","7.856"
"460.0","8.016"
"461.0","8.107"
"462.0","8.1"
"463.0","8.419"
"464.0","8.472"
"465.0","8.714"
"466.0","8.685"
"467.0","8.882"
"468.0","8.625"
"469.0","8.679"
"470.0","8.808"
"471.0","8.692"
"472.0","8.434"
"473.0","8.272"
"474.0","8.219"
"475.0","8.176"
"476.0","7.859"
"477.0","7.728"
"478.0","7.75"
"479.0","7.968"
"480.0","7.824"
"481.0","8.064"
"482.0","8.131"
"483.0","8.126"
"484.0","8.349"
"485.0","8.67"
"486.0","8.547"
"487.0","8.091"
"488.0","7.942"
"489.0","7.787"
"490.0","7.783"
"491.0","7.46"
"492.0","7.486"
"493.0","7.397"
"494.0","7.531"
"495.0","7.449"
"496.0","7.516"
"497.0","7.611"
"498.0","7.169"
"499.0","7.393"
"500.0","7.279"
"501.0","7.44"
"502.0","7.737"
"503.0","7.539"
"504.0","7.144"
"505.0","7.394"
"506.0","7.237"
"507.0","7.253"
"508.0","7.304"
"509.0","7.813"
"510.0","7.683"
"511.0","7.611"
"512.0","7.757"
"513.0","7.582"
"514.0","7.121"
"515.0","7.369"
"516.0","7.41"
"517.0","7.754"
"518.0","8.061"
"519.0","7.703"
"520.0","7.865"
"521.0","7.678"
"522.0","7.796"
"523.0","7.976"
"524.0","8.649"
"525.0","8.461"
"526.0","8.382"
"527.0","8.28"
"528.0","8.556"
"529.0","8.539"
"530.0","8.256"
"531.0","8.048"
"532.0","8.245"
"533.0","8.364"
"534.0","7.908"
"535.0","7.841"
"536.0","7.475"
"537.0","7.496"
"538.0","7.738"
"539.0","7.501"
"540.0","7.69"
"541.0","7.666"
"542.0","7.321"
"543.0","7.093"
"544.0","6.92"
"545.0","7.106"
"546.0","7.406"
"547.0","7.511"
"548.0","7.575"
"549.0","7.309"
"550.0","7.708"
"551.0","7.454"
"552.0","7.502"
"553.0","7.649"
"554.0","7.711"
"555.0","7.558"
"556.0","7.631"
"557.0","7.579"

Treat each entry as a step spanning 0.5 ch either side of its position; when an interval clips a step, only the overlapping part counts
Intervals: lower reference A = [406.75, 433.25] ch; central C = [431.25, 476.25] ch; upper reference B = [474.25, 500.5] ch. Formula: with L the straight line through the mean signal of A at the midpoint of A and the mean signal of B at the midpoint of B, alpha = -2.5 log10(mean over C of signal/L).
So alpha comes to 0.10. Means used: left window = 12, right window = 7.81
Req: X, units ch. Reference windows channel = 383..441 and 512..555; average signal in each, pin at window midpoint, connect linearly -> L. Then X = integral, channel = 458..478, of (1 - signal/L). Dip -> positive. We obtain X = 3.7 ch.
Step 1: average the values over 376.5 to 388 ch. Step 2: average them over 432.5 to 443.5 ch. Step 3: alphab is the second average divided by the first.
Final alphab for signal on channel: 0.7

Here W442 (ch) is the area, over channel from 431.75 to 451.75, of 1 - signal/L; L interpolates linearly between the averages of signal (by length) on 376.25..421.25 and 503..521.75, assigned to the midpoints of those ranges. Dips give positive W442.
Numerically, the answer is 2.2 ch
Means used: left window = 13.2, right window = 7.54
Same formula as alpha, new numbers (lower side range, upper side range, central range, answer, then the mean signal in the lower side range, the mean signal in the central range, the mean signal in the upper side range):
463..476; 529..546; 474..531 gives 0.04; 8.52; 7.8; 7.68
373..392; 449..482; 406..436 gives -0.07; 13.5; 11.9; 8.3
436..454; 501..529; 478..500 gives 0.07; 9.4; 7.81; 7.75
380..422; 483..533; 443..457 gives 0.21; 13.1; 8.84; 7.79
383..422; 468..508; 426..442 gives 0.05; 13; 10.7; 7.85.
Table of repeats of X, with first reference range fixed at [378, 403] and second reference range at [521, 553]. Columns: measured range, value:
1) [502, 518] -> 2.5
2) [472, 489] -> 3.2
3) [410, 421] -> 0.1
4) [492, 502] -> 2.1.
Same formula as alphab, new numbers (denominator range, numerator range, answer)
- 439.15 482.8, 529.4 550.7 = 0.89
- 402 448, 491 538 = 0.67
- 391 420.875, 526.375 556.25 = 0.59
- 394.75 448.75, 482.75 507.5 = 0.65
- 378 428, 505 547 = 0.60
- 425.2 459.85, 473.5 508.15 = 0.79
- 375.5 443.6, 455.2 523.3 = 0.64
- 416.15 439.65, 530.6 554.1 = 0.67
